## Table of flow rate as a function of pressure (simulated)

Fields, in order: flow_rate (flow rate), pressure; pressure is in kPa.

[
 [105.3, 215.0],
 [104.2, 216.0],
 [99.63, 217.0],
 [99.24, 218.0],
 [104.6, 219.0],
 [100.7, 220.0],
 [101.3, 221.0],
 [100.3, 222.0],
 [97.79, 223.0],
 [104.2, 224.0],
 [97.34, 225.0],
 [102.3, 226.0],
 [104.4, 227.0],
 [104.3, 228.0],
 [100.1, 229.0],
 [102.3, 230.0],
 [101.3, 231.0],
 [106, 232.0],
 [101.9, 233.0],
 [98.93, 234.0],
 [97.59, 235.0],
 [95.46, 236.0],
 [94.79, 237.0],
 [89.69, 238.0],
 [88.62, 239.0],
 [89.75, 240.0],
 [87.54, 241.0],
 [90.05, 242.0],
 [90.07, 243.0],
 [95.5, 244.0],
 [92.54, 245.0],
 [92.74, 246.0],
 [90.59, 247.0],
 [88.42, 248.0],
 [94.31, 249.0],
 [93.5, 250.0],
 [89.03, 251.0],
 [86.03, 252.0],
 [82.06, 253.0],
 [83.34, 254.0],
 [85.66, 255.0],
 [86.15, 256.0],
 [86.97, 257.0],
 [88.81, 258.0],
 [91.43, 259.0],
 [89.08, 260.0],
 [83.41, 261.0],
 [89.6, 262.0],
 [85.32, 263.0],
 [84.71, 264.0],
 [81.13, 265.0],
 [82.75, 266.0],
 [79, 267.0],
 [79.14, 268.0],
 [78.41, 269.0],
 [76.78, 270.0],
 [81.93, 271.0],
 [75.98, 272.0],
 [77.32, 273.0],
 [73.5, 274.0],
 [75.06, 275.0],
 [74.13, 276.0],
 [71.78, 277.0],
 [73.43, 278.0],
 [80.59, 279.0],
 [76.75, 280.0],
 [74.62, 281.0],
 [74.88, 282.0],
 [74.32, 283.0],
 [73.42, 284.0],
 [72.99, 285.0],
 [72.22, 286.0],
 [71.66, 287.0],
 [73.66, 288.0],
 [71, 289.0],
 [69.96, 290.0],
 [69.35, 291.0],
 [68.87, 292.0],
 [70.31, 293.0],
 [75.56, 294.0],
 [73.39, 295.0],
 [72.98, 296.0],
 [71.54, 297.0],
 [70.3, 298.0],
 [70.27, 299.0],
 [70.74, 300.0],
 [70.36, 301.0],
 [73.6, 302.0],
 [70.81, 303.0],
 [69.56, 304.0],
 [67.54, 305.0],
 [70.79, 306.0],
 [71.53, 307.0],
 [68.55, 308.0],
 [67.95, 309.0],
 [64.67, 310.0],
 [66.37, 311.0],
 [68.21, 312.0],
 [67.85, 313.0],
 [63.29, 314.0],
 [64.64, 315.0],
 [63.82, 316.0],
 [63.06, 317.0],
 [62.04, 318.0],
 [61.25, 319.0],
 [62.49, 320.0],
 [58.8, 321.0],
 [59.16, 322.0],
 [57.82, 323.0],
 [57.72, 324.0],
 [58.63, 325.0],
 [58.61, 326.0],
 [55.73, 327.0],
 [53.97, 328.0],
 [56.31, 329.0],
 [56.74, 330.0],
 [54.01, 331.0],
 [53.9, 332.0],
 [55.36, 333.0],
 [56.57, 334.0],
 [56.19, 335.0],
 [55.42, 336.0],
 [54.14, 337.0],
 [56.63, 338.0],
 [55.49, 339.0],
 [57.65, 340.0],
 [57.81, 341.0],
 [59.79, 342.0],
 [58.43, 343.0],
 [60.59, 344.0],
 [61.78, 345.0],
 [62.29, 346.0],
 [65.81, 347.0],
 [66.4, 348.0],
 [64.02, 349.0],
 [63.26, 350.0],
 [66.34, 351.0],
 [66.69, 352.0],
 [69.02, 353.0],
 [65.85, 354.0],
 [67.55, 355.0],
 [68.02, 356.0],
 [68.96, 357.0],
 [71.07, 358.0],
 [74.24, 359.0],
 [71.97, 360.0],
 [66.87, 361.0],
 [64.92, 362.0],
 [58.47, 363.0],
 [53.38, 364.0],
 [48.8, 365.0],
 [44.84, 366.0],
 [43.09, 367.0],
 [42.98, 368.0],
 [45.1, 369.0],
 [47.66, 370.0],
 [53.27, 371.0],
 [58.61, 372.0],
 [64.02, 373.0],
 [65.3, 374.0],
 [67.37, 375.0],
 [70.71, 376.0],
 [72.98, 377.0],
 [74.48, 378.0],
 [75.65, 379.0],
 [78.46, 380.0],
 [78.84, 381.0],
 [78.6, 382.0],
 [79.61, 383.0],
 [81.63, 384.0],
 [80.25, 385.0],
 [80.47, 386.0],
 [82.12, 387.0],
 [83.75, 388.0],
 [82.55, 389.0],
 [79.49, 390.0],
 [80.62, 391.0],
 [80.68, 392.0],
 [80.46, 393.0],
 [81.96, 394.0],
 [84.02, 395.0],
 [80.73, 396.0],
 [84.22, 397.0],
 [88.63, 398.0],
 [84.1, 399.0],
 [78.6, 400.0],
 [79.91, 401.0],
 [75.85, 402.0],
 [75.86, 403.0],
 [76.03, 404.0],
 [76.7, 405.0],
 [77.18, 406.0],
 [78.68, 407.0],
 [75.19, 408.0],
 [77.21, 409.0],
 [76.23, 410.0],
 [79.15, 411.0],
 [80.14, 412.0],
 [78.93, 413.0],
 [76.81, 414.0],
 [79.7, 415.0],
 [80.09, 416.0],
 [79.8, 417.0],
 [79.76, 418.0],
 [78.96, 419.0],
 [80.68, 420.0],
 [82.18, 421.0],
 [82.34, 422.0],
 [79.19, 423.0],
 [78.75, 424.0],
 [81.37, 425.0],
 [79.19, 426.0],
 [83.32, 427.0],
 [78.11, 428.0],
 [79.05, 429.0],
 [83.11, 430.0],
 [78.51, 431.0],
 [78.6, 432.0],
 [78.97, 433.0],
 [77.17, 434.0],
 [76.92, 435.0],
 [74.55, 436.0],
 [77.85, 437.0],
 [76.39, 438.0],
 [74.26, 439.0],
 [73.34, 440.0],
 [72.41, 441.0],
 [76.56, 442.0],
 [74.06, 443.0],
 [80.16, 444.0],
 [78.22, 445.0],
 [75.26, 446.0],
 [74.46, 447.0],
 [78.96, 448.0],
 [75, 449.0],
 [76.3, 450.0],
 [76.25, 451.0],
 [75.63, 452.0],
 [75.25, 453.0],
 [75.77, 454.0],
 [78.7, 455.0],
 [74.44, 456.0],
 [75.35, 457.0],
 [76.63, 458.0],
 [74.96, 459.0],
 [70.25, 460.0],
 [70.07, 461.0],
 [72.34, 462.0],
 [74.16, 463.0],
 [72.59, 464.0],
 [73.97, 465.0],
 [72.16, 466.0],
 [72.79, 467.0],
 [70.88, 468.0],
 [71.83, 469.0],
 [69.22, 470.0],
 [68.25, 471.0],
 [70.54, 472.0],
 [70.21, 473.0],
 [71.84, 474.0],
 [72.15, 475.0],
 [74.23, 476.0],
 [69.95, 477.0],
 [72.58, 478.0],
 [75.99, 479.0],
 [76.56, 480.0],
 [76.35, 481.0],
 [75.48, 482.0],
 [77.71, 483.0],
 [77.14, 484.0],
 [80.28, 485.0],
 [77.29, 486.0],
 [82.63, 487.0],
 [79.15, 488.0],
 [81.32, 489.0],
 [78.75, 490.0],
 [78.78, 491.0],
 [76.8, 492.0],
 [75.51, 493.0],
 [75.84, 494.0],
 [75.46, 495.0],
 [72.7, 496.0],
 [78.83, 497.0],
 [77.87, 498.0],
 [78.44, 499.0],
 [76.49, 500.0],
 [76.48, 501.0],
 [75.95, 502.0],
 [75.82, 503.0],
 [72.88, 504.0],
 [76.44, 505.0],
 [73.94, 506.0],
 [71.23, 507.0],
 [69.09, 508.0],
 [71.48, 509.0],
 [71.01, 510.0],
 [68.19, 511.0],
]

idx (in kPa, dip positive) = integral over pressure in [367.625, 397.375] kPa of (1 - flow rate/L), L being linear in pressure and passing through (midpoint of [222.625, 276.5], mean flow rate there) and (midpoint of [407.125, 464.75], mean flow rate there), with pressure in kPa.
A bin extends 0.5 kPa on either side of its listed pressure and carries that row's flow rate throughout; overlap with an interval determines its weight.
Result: 2.7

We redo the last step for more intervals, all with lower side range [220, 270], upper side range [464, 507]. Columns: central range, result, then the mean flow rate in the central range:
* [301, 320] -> 4.4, 66.9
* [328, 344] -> 5.5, 56.4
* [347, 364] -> 3.5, 66.7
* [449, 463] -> 0.4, 74.8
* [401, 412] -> 0.5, 77.1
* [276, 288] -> 2.0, 74.2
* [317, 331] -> 4.5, 58.4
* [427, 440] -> 0.1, 77.8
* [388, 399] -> -0.1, 82.5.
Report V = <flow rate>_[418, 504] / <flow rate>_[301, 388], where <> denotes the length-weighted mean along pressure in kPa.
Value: 1.20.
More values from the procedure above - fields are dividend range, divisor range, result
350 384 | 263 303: 0.87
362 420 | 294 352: 1.16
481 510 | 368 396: 1.04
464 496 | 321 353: 1.27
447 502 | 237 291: 0.91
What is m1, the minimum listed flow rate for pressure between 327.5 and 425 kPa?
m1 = 42.98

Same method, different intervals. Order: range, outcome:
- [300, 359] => 53.9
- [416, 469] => 70.07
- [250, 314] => 63.29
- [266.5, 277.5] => 71.78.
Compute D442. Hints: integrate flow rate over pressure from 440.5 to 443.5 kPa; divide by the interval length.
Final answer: 74.3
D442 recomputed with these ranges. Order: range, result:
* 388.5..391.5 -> 80.9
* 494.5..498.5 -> 76.2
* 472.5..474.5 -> 71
